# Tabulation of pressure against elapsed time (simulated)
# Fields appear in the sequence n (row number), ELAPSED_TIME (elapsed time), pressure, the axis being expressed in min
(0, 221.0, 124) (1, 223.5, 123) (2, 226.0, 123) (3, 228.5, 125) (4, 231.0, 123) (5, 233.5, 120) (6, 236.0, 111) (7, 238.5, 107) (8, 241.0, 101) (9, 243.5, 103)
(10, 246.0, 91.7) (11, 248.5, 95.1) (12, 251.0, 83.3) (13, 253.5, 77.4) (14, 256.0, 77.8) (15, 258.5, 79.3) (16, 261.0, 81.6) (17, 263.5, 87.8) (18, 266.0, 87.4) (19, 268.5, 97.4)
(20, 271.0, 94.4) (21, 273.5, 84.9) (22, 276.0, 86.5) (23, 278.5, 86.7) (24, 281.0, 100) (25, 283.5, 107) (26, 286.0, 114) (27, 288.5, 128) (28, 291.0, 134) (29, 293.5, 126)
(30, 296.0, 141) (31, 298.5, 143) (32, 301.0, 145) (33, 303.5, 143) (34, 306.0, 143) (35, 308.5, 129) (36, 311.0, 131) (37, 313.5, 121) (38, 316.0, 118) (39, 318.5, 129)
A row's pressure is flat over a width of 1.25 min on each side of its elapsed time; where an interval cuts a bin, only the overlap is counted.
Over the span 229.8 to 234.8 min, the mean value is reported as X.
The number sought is 121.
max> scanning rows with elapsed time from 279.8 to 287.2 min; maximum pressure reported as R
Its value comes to 114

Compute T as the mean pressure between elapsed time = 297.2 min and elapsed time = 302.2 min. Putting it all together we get 144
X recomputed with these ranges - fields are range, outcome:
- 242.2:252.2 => 93.4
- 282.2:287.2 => 110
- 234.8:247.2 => 103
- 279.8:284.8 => 104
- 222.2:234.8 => 123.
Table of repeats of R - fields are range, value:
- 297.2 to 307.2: 145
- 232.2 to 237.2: 120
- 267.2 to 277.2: 97.4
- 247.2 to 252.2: 95.1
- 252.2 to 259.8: 79.3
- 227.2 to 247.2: 125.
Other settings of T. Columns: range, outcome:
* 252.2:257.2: 77.7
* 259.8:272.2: 89.7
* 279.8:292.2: 117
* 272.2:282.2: 89.5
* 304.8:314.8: 131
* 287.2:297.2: 132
